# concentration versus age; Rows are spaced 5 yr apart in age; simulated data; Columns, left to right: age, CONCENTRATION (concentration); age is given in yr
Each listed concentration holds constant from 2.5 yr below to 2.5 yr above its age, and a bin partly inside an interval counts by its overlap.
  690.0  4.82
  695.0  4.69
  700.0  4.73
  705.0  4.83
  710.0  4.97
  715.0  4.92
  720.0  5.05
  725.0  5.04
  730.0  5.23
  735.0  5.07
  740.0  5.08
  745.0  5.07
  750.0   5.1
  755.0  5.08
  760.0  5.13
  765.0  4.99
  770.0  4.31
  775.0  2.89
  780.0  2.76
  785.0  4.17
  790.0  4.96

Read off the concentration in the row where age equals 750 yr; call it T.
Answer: 5.1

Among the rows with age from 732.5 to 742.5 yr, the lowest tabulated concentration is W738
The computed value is 5.07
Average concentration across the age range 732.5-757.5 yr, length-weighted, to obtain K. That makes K 5.08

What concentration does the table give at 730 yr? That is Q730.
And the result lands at 5.23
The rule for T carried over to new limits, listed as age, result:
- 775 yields 2.89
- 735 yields 5.07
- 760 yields 5.13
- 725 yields 5.04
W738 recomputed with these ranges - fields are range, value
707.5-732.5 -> 4.92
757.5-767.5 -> 4.99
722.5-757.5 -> 5.04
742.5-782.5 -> 2.76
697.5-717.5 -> 4.73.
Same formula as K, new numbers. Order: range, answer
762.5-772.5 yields 4.65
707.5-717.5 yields 4.95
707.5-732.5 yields 5.04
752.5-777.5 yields 4.48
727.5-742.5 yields 5.13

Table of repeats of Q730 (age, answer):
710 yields 4.97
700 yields 4.73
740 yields 5.08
